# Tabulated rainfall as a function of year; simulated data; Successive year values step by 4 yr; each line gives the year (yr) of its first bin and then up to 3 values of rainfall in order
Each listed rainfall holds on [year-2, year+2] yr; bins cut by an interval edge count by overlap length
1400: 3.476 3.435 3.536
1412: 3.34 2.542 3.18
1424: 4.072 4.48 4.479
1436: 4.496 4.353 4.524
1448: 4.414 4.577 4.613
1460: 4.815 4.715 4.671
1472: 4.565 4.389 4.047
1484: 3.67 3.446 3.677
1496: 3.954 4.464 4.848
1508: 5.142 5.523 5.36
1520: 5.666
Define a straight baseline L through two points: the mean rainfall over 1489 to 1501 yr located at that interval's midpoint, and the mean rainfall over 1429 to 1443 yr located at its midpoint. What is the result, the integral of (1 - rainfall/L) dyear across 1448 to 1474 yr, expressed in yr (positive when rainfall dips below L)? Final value -2.5 yr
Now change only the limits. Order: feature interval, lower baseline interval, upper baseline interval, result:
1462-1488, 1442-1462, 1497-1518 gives 2.7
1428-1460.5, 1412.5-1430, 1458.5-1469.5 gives -2.7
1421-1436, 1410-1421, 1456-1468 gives -3.4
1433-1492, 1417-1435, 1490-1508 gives -2.8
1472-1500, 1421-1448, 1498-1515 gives 5.0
